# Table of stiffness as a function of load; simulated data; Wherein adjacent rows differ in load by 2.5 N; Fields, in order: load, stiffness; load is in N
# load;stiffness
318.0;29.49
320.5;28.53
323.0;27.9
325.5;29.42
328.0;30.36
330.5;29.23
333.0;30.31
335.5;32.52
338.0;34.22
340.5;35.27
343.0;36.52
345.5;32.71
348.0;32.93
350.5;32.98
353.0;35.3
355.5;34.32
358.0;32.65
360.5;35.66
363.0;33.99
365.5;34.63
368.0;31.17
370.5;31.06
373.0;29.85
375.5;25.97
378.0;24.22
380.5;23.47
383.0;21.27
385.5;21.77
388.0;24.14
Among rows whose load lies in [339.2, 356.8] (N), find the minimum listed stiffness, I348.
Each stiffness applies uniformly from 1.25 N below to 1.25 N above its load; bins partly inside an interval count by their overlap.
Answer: 32.71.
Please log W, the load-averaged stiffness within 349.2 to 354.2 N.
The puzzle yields 34.1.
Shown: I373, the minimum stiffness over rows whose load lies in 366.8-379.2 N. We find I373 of 24.22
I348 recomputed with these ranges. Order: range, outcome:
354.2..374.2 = 29.85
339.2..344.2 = 35.27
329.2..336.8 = 29.23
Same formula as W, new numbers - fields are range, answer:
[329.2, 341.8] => 32.3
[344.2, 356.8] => 33.7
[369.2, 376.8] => 28.9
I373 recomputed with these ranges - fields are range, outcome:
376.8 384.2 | 21.27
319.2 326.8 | 27.9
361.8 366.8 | 33.99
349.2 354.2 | 32.98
